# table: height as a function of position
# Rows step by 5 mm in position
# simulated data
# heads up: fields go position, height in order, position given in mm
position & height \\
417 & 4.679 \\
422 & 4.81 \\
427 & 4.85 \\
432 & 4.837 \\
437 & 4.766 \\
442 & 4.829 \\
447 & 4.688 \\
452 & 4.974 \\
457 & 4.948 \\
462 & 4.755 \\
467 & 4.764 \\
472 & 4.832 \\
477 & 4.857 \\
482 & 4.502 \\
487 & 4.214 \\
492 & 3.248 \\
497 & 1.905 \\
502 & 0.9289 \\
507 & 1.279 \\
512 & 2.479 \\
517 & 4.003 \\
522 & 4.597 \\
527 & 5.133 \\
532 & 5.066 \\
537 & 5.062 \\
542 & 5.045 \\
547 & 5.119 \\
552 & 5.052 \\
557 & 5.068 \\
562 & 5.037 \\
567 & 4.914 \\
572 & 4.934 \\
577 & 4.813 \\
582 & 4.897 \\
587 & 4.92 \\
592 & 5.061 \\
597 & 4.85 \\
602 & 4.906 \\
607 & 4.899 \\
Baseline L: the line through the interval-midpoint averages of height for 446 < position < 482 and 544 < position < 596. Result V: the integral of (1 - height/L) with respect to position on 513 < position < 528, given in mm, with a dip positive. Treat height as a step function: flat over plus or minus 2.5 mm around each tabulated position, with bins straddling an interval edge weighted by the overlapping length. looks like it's 1.8 mm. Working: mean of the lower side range 4.81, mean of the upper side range 4.98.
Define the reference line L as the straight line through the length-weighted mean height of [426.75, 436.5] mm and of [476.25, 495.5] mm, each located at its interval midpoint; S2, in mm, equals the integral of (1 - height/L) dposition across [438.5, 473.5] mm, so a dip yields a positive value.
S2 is -2.9 mm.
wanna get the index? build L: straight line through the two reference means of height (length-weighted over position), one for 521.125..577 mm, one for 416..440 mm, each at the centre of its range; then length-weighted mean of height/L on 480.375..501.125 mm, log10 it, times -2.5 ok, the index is 0.45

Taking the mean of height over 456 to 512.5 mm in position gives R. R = 3.56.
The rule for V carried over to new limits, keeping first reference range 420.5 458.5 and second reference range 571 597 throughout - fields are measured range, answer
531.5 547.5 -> -0.58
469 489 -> 1.00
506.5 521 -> 5.66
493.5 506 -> 8.53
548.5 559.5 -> -0.37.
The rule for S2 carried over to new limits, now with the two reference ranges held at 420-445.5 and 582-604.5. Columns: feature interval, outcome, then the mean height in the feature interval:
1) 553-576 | -0.34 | 4.98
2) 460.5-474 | 0.15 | 4.78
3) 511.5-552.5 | 1.56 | 4.7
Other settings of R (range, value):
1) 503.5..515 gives 1.89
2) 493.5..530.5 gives 2.97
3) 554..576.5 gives 4.97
